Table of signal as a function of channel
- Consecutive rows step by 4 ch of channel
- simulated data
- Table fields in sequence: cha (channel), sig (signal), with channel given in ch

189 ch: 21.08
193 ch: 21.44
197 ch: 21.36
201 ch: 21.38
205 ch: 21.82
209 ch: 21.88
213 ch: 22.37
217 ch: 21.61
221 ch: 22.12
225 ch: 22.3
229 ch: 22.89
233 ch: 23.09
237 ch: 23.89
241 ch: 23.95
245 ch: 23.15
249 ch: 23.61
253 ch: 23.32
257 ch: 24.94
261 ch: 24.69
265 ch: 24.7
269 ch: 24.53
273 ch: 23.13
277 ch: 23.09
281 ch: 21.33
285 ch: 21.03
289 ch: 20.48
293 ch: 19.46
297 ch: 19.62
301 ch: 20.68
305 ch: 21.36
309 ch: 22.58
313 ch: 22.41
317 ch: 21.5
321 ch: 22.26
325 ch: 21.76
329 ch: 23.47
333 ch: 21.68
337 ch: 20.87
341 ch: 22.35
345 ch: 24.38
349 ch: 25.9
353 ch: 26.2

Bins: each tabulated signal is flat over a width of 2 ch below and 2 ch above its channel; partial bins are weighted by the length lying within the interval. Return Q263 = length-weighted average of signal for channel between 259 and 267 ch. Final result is 24.7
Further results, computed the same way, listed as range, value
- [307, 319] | 22.2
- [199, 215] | 21.9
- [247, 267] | 24.3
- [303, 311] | 22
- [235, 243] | 23.9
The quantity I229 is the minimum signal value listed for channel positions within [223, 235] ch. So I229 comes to 22.3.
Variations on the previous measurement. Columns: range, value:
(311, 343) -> 20.87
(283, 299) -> 19.46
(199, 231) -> 21.38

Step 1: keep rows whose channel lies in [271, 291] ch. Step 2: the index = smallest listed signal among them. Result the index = 20.48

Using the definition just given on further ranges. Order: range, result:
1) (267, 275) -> 23.13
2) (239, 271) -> 23.15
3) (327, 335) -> 21.68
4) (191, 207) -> 21.36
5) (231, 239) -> 23.09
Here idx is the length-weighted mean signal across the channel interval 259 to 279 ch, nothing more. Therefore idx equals 24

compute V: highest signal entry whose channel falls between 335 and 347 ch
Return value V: 24.38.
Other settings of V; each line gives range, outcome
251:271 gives 24.94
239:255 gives 23.95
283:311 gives 22.58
